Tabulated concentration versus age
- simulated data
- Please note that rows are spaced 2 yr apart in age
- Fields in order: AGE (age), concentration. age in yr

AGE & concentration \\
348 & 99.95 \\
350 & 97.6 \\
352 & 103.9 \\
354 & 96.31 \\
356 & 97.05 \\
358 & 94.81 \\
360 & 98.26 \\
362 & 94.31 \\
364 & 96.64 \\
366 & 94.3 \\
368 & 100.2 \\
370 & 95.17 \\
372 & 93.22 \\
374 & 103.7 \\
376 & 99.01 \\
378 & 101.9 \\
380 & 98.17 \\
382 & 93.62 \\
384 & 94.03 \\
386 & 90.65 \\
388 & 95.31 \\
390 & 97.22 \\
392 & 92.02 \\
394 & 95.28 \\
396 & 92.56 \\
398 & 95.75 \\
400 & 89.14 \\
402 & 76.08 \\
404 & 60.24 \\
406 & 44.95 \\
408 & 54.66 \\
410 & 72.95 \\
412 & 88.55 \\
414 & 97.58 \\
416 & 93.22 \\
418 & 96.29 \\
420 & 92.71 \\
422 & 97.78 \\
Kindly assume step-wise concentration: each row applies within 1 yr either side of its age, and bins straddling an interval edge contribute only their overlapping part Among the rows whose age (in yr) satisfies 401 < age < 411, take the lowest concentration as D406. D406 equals 44.95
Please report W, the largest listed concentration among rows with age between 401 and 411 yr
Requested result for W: 76.08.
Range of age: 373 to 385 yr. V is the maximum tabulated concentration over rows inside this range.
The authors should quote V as 103.7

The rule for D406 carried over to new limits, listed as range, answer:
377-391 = 90.65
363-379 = 93.22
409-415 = 72.95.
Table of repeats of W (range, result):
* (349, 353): 103.9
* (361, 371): 100.2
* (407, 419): 97.58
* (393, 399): 95.75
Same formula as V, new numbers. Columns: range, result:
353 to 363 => 98.26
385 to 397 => 97.22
